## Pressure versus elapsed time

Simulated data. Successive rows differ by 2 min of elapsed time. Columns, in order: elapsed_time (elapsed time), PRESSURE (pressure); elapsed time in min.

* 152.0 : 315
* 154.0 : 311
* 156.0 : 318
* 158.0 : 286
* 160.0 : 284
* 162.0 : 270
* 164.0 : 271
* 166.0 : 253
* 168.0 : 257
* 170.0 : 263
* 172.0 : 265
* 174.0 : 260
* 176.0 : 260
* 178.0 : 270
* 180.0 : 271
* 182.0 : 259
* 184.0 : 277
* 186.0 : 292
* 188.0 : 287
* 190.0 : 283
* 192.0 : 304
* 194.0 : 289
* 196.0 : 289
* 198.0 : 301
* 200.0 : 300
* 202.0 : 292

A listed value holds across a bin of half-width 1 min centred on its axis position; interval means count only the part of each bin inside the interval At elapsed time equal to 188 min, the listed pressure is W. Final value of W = 287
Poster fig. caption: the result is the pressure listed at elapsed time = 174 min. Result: 260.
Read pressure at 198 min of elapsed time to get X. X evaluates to 301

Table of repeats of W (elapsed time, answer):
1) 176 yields 260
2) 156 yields 318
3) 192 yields 304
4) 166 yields 253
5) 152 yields 315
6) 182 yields 259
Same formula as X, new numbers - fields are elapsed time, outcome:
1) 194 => 289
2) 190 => 283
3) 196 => 289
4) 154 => 311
